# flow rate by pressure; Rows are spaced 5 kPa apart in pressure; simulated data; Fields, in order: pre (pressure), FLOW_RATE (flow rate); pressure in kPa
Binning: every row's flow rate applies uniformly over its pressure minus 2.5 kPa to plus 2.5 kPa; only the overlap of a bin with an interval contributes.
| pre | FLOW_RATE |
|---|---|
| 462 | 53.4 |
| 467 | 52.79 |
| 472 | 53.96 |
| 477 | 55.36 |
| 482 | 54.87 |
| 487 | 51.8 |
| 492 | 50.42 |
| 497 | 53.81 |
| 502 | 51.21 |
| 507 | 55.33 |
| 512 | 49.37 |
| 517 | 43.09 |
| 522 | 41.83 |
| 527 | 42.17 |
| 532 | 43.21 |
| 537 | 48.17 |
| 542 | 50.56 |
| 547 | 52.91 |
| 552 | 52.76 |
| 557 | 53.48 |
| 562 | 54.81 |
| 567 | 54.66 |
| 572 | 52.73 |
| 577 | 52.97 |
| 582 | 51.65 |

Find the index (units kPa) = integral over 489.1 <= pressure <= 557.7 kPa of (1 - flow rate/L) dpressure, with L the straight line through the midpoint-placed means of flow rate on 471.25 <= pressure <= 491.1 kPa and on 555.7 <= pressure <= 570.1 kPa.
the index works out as 6.3 kPa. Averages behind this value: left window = 53.7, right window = 54.3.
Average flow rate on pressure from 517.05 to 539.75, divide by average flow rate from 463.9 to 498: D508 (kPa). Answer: 0.82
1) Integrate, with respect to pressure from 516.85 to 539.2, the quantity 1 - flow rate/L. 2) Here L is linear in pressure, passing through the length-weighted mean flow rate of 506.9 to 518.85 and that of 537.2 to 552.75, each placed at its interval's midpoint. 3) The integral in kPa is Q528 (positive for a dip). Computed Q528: 2.7 kPa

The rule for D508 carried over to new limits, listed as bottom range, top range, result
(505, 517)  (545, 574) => 1.07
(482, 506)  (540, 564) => 1.01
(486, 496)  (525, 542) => 0.88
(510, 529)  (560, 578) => 1.22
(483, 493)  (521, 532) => 0.82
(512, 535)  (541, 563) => 1.22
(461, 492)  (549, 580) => 1.00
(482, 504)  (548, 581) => 1.02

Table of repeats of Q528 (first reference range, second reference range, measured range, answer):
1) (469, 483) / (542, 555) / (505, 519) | 1.1 kPa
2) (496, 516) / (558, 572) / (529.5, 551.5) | 1.7 kPa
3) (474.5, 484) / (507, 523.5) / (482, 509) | -0.8 kPa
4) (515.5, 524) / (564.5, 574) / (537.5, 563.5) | -1.6 kPa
